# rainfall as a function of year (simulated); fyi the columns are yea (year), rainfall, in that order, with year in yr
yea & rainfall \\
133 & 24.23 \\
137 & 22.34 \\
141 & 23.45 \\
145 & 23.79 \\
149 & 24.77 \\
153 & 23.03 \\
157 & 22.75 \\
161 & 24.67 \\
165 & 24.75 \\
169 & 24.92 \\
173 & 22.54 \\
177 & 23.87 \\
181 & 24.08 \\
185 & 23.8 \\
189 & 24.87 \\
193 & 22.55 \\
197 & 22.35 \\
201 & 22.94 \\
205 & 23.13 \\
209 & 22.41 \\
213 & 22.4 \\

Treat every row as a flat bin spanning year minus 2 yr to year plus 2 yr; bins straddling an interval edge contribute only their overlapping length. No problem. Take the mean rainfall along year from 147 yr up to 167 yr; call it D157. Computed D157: 24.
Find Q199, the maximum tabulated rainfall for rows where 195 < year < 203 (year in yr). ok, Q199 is 22.94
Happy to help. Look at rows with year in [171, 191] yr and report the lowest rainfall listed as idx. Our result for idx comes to 22.54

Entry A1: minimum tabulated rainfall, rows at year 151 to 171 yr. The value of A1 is 22.75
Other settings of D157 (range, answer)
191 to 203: 22.6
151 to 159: 22.9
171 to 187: 23.6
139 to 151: 24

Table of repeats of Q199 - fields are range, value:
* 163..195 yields 24.92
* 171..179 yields 23.87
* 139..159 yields 24.77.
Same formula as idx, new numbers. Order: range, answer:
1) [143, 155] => 23.03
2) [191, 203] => 22.35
